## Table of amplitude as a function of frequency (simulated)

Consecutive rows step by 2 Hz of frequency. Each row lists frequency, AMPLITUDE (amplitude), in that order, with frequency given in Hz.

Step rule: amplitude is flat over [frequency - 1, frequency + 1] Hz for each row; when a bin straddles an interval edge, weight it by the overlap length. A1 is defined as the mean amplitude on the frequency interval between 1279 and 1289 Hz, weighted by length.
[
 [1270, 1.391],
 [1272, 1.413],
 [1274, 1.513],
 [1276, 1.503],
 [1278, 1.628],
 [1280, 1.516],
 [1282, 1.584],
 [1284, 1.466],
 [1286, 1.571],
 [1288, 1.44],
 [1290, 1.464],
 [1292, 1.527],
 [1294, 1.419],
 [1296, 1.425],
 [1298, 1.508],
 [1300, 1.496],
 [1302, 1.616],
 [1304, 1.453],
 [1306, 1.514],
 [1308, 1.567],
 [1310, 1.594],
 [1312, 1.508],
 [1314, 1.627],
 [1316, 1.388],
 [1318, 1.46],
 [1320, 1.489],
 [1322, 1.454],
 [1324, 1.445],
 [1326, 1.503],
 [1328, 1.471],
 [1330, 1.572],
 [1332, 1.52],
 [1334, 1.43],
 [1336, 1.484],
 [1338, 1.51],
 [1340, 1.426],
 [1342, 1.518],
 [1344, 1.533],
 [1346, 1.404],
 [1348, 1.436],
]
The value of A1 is 1.52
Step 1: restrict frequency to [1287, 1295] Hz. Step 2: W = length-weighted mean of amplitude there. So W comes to 1.46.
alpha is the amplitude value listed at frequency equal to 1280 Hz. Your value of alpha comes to 1.516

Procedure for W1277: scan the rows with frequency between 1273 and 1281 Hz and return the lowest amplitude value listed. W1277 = 1.503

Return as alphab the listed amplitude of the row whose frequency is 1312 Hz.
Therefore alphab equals 1.508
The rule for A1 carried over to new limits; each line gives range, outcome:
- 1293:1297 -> 1.42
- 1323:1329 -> 1.47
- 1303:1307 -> 1.48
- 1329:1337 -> 1.5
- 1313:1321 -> 1.49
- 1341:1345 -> 1.53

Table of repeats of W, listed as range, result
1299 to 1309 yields 1.53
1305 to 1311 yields 1.56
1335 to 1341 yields 1.47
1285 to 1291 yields 1.49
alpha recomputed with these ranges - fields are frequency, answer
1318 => 1.46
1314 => 1.627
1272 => 1.413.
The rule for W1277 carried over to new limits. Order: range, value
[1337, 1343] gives 1.426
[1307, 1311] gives 1.567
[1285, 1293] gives 1.44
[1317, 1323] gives 1.454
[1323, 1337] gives 1.43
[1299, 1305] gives 1.453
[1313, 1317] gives 1.388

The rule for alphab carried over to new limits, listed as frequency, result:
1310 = 1.594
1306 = 1.514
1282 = 1.584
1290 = 1.464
